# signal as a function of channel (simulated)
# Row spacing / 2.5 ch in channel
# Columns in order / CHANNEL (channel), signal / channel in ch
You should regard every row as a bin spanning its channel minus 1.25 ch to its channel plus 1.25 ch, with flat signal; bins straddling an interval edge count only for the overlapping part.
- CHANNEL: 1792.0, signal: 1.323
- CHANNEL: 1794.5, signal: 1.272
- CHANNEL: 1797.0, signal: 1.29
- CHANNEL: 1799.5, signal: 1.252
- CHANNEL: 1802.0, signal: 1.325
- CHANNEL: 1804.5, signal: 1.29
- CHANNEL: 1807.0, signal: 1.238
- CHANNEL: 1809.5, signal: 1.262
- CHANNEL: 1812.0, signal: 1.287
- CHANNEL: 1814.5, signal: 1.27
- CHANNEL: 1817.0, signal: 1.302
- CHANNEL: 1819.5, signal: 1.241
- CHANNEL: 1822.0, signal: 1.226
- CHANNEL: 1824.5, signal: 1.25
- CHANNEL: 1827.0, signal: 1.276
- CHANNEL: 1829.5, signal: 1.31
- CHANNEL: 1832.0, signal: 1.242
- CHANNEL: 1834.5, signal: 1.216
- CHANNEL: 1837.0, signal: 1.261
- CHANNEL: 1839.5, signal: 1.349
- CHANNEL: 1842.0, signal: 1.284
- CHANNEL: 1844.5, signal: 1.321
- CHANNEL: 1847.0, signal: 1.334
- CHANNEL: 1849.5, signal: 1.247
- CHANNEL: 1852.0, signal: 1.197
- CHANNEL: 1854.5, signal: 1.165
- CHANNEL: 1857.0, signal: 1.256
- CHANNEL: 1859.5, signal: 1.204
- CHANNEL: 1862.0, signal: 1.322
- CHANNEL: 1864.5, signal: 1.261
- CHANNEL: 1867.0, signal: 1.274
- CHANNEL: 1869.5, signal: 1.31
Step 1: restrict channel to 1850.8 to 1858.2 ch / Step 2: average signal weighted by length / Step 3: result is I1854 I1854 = 1.21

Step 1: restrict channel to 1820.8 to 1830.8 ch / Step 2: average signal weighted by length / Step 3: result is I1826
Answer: 1.27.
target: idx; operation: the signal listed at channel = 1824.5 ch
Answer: 1.25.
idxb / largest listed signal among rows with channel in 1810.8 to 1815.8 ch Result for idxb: 1.287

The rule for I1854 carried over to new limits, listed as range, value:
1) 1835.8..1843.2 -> 1.3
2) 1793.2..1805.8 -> 1.29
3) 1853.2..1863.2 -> 1.24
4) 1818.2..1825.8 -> 1.24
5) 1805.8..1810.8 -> 1.25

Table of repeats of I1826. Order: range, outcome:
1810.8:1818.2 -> 1.29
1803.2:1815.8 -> 1.27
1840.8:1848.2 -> 1.31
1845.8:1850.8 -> 1.29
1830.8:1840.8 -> 1.27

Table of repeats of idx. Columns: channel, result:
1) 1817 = 1.302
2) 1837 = 1.261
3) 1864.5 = 1.261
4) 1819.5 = 1.241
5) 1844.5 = 1.321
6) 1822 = 1.226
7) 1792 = 1.323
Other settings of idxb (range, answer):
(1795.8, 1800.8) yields 1.29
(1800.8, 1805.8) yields 1.325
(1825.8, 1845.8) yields 1.349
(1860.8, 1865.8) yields 1.322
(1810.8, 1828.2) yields 1.302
